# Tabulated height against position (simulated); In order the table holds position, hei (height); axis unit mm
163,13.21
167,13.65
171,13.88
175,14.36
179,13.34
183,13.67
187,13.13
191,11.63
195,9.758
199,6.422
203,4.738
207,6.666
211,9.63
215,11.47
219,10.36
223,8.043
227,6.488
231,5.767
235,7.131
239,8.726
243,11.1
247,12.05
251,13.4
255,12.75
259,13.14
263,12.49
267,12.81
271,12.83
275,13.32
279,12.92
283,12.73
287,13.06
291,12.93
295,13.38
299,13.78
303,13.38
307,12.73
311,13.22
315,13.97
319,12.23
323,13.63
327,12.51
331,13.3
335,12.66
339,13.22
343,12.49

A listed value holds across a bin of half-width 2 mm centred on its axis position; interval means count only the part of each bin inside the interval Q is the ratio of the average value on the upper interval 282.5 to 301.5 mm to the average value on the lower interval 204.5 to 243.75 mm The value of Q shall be 1.57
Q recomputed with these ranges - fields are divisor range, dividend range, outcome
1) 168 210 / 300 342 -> 1.21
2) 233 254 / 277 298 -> 1.23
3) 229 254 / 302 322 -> 1.34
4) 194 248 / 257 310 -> 1.56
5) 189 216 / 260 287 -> 1.51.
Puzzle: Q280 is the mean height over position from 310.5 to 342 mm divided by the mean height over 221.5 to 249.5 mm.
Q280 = 1.53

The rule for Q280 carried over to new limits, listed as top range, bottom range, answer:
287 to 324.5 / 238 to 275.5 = 1.07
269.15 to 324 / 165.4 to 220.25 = 1.21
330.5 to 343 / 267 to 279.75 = 1.00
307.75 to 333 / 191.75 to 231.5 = 1.61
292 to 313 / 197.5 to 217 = 1.70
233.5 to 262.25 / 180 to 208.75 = 1.18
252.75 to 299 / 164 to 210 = 1.18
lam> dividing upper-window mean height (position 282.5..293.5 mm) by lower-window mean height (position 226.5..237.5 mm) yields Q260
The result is 1.97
